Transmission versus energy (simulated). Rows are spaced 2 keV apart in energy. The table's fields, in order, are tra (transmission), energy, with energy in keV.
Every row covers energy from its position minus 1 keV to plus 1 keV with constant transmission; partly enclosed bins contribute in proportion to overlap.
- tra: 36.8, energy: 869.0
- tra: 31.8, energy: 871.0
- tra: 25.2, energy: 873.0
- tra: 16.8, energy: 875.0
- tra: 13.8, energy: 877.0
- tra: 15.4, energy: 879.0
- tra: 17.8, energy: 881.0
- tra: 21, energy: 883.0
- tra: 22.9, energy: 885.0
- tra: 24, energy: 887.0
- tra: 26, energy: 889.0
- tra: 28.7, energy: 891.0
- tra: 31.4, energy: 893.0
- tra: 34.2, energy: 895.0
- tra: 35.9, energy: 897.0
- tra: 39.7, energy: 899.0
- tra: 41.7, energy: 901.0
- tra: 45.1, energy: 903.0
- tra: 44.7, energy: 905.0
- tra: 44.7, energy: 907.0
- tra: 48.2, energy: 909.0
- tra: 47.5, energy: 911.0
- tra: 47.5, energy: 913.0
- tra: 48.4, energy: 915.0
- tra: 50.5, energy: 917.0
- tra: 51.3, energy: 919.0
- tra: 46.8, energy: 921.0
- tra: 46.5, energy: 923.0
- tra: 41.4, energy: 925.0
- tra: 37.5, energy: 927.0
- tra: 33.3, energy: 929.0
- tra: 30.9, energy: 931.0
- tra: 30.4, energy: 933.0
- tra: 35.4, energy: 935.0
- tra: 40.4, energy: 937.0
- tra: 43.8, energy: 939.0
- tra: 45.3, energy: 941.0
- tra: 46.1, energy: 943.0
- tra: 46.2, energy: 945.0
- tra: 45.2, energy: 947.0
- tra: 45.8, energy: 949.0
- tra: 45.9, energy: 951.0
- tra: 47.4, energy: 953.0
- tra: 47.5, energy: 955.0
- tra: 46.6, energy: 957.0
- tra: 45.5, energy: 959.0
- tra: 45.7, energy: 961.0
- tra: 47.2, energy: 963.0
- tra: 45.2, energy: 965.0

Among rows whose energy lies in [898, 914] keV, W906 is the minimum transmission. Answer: 39.7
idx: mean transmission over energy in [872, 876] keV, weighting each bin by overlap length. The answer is 21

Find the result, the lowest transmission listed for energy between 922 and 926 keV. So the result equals 41.4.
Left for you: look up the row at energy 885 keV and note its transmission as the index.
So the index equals 22.9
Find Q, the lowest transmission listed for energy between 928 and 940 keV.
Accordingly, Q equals 30.4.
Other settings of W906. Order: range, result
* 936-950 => 40.4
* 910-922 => 46.8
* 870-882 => 13.8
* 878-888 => 15.4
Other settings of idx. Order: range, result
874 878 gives 15.3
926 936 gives 33.5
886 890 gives 25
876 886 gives 18.2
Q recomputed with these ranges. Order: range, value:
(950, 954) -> 45.9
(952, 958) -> 46.6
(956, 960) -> 45.5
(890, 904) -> 28.7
